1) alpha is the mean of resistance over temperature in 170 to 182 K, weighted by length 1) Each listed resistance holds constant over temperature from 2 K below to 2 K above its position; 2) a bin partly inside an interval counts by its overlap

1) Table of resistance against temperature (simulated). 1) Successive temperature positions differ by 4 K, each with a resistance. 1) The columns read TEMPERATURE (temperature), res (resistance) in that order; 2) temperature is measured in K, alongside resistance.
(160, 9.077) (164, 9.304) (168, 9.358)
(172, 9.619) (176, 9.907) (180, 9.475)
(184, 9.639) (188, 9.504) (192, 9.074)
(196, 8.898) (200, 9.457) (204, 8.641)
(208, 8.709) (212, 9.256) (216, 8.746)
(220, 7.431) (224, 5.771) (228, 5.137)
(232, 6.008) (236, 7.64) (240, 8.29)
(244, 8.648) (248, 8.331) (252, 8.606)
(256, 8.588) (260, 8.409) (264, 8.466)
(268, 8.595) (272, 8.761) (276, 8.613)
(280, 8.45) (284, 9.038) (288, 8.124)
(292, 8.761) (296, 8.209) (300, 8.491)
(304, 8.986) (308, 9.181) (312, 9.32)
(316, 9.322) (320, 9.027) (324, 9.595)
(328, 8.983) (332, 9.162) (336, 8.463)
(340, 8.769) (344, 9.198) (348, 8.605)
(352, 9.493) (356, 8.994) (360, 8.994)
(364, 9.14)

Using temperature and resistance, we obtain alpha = 9.67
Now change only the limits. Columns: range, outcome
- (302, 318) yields 9.2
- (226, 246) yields 7.14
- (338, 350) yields 8.86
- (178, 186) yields 9.56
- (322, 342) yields 8.99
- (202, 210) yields 8.68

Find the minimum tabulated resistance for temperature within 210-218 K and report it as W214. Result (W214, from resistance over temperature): 8.746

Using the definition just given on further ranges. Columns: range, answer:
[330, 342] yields 8.463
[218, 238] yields 5.137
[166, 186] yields 9.358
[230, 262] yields 6.008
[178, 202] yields 8.898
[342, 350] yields 8.605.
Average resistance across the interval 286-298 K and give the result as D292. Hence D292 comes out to 8.36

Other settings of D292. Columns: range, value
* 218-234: 6.09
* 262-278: 8.61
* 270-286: 8.72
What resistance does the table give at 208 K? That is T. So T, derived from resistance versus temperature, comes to 8.709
